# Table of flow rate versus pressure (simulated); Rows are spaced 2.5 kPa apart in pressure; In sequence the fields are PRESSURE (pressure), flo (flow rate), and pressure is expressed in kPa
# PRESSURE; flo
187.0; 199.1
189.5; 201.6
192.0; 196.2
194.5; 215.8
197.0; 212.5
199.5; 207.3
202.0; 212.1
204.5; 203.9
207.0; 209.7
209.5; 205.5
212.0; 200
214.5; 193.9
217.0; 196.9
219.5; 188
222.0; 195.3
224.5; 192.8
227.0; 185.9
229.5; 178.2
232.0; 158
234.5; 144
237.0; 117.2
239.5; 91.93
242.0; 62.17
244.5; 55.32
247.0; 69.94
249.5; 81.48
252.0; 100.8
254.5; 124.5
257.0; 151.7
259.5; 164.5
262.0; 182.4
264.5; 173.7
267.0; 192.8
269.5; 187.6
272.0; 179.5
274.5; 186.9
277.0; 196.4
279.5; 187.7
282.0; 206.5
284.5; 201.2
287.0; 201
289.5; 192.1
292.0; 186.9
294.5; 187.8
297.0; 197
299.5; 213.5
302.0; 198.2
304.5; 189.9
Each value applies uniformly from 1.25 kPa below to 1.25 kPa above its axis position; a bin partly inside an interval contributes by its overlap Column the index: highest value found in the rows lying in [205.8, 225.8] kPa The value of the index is 209.7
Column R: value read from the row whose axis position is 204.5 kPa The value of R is 203.9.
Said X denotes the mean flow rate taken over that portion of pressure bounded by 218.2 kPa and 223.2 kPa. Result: 192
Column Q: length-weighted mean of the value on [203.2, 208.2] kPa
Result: 207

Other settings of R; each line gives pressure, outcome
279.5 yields 187.7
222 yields 195.3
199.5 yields 207.3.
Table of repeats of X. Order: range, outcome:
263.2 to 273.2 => 183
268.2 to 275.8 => 185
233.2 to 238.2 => 131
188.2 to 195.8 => 205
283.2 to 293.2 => 195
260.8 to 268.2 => 183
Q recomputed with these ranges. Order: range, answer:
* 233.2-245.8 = 94.3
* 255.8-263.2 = 166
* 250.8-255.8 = 113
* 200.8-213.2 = 206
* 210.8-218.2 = 197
